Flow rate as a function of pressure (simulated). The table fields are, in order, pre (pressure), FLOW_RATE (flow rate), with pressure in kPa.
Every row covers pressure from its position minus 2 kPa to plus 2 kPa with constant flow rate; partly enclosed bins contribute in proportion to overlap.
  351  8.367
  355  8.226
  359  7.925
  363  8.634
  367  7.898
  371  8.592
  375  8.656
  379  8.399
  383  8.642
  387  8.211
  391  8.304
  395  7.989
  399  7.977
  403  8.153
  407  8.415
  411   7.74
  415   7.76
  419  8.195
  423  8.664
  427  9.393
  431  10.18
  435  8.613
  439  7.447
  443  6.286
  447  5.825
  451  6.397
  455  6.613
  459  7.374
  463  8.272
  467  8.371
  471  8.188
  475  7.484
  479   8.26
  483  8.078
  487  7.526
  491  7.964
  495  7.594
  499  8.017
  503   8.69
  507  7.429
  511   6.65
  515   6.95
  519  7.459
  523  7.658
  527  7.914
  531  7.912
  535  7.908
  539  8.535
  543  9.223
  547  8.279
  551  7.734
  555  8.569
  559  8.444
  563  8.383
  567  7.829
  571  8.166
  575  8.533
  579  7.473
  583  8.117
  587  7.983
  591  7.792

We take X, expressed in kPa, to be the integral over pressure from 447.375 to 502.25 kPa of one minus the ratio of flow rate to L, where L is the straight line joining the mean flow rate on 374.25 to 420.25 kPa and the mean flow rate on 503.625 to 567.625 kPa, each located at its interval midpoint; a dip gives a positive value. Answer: 2.6 kPa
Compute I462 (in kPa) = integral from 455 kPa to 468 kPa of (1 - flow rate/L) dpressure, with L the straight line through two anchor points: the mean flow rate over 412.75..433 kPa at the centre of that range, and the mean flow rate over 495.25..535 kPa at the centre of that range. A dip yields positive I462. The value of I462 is 0.88 kPa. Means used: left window 8.82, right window 7.64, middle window 7.76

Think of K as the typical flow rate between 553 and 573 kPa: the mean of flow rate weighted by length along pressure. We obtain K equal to 8.28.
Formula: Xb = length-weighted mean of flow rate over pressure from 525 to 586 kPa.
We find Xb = 8.2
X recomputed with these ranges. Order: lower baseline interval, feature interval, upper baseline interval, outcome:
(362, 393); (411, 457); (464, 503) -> 2.4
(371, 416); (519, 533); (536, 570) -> 0.9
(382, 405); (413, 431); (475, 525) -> -1.4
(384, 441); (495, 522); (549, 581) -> 2.2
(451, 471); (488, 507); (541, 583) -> -0.3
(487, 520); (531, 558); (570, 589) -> -1.7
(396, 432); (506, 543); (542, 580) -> 2.7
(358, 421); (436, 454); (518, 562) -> 3.5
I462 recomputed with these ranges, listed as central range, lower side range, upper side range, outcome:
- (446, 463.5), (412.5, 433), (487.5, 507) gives 3.3 kPa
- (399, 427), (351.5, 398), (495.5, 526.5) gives -0.4 kPa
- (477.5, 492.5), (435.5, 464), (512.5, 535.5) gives -1.5 kPa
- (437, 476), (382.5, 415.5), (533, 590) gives 4.5 kPa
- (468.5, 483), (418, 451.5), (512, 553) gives -0.1 kPa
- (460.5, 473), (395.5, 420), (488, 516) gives -0.7 kPa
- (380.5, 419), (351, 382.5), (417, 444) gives 1.3 kPa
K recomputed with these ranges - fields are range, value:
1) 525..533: 7.91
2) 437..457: 6.51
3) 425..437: 9.4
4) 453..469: 7.66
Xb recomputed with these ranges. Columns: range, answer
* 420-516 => 7.77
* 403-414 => 8.06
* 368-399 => 8.36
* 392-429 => 8.26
